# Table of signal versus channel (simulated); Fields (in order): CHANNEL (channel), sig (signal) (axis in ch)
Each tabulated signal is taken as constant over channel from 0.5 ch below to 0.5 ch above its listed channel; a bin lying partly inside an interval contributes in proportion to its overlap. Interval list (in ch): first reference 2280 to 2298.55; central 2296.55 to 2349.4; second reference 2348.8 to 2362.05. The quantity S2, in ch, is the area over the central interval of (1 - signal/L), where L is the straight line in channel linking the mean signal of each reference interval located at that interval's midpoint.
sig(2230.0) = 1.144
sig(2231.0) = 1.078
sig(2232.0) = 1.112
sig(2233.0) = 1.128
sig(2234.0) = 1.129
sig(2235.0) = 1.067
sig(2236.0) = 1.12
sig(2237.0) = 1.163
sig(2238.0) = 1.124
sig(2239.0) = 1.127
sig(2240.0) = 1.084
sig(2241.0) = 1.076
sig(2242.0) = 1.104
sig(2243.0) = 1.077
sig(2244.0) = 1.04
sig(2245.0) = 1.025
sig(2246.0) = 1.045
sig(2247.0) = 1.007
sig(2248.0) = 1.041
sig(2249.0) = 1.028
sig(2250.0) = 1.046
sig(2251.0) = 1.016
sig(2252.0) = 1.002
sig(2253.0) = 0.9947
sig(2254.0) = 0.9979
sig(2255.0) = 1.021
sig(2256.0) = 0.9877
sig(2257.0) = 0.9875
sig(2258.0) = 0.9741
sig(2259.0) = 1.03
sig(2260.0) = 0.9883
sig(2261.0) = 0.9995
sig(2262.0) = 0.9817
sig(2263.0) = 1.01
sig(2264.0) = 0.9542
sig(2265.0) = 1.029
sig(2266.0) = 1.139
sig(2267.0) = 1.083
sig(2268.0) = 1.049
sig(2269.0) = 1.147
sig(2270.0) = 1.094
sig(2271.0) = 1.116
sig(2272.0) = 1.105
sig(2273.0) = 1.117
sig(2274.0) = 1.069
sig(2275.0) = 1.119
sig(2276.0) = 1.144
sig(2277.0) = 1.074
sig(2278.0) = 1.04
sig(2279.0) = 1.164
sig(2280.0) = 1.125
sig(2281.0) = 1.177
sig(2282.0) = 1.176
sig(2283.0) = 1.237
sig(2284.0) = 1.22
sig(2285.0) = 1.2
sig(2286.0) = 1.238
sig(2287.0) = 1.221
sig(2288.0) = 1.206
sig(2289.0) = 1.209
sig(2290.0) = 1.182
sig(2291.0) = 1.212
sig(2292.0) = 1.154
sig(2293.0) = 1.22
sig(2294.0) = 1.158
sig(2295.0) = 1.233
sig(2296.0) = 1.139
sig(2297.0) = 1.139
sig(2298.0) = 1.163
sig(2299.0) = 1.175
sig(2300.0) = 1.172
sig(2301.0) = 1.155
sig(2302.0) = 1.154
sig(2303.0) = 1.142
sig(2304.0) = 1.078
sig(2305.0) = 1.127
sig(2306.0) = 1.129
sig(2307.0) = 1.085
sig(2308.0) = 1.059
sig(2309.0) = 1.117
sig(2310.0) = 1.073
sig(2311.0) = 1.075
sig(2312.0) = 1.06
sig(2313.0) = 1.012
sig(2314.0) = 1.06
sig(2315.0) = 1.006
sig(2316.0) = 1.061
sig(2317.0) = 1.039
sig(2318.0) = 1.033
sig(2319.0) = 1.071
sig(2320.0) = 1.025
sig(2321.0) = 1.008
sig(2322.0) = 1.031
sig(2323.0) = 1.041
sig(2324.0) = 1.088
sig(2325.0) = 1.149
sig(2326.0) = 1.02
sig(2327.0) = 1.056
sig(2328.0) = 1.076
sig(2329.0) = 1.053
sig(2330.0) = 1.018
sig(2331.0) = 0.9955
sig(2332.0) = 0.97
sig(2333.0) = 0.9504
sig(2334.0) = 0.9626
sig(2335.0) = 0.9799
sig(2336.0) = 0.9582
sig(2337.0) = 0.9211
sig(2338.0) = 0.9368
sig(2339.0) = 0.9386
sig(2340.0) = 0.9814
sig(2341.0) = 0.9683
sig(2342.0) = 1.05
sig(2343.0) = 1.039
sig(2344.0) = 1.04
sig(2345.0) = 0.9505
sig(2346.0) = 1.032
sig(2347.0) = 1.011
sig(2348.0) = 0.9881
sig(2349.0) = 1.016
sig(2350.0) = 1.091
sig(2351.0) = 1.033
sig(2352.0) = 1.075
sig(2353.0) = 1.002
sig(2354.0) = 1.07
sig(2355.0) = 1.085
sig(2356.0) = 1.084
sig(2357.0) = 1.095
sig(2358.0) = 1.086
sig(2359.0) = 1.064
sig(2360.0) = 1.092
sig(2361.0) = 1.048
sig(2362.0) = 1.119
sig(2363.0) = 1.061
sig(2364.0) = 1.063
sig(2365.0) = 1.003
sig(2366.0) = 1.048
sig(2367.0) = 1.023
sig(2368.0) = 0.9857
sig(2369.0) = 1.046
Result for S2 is 3.9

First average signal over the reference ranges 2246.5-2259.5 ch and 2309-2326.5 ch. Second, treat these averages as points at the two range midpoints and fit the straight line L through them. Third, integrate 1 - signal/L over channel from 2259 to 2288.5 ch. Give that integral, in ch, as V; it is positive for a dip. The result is -2.5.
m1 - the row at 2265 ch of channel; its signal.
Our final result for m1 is 1.029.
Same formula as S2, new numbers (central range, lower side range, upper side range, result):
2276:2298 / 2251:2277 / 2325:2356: -3.0 ch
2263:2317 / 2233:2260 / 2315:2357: -4.6 ch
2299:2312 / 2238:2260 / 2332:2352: -1.3 ch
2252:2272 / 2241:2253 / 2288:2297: 1.0 ch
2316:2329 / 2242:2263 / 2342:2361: -0.2 ch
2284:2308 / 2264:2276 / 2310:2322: -2.3 ch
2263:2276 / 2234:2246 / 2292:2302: 0.6 ch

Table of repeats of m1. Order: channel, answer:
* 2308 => 1.059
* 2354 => 1.07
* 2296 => 1.139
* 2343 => 1.039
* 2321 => 1.008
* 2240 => 1.084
